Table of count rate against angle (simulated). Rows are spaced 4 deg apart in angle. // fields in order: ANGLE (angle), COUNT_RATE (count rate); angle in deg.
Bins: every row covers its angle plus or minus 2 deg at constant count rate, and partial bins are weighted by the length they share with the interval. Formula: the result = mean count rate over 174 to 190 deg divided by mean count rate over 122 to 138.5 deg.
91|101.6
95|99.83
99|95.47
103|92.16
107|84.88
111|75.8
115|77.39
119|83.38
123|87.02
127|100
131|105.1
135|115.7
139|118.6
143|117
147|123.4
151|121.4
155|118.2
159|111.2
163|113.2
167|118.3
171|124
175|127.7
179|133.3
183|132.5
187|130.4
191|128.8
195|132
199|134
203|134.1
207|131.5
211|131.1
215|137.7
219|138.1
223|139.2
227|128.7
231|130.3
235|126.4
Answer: 1.26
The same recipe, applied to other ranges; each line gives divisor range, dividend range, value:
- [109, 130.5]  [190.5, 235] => 1.54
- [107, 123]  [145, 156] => 1.50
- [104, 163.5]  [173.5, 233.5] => 1.29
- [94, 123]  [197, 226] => 1.56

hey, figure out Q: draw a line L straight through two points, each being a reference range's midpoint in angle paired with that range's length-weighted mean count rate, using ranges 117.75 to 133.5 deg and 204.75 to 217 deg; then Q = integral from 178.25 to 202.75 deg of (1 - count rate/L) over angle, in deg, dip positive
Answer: -1.5 deg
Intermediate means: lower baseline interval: 95.1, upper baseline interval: 133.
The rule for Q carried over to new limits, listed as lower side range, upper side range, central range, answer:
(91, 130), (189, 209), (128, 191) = -4.31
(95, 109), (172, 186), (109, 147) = 2.39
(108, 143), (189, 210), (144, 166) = -1.42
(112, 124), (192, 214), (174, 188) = -1.39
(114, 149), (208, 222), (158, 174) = -0.10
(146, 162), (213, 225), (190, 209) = -0.01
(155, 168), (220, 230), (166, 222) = -3.10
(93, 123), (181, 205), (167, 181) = -0.58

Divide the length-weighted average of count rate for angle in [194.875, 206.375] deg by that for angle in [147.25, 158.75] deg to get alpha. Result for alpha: 1.12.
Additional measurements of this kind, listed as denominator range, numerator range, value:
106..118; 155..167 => 1.44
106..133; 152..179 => 1.37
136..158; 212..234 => 1.13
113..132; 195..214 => 1.48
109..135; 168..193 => 1.43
